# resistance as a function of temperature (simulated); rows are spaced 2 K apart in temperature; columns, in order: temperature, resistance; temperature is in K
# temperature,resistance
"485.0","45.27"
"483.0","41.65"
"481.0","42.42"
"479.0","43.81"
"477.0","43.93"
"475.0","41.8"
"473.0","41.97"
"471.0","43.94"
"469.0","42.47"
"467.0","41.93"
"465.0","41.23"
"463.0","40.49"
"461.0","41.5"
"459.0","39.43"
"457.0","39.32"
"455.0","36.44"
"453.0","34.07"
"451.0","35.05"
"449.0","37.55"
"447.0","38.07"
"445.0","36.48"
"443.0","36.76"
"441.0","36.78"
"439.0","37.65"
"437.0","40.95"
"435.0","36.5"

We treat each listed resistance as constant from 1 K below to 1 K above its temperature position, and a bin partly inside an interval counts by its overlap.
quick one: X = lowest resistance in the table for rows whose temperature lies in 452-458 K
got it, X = 34.07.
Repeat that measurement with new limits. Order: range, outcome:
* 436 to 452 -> 35.05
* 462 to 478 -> 40.49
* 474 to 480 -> 41.8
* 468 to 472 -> 42.47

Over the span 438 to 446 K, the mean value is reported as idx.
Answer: 36.9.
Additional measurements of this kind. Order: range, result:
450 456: 35.2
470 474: 43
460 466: 41.1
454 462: 39.2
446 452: 36.9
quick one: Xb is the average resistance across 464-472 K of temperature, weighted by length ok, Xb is 42.4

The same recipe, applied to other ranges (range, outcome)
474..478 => 42.9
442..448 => 37.1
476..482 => 43.4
